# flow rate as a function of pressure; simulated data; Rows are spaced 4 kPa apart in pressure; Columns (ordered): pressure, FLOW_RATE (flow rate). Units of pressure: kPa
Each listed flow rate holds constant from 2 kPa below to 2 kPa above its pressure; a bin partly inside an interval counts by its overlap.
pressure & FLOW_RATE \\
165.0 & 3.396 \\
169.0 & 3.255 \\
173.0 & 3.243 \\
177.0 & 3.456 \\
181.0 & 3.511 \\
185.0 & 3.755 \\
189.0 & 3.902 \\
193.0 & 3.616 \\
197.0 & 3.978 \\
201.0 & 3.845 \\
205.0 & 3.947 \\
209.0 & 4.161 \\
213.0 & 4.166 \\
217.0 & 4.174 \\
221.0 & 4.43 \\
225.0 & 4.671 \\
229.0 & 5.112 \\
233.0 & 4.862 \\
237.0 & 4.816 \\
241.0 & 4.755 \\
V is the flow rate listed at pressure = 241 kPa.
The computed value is 4.755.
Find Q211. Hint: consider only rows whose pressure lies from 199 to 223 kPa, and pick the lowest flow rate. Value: 3.845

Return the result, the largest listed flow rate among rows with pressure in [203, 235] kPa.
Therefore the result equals 5.112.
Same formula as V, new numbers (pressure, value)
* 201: 3.845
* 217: 4.174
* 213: 4.166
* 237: 4.816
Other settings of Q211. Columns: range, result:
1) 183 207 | 3.616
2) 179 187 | 3.511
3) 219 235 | 4.43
